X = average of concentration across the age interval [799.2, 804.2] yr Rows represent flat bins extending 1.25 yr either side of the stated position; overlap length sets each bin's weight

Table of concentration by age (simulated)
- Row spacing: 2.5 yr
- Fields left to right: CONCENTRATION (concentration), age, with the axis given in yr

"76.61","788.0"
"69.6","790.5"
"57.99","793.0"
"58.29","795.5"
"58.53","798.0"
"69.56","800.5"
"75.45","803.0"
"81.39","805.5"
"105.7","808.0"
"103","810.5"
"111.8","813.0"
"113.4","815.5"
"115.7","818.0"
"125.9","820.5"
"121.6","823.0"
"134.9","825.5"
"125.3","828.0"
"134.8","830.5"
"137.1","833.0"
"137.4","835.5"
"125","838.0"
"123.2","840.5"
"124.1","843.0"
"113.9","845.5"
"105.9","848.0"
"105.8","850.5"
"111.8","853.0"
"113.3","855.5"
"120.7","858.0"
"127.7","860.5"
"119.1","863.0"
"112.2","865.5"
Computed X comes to 72.3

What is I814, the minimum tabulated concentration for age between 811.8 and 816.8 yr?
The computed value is 111.8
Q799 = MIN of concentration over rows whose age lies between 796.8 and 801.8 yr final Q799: 58.53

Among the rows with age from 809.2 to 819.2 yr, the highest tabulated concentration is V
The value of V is 115.7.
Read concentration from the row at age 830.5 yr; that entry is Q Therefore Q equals 134.8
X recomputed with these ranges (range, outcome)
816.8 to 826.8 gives 125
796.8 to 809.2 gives 78.1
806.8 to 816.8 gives 109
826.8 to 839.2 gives 132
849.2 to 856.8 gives 110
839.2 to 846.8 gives 120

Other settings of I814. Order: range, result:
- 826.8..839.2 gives 125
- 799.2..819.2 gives 69.56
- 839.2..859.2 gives 105.8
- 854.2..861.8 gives 113.3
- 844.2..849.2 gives 105.9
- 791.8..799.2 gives 57.99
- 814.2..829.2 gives 113.4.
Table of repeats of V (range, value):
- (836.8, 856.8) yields 125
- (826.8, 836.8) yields 137.4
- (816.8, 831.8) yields 134.9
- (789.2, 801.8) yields 69.6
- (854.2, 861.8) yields 127.7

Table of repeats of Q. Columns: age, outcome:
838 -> 125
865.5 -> 112.2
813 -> 111.8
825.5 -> 134.9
